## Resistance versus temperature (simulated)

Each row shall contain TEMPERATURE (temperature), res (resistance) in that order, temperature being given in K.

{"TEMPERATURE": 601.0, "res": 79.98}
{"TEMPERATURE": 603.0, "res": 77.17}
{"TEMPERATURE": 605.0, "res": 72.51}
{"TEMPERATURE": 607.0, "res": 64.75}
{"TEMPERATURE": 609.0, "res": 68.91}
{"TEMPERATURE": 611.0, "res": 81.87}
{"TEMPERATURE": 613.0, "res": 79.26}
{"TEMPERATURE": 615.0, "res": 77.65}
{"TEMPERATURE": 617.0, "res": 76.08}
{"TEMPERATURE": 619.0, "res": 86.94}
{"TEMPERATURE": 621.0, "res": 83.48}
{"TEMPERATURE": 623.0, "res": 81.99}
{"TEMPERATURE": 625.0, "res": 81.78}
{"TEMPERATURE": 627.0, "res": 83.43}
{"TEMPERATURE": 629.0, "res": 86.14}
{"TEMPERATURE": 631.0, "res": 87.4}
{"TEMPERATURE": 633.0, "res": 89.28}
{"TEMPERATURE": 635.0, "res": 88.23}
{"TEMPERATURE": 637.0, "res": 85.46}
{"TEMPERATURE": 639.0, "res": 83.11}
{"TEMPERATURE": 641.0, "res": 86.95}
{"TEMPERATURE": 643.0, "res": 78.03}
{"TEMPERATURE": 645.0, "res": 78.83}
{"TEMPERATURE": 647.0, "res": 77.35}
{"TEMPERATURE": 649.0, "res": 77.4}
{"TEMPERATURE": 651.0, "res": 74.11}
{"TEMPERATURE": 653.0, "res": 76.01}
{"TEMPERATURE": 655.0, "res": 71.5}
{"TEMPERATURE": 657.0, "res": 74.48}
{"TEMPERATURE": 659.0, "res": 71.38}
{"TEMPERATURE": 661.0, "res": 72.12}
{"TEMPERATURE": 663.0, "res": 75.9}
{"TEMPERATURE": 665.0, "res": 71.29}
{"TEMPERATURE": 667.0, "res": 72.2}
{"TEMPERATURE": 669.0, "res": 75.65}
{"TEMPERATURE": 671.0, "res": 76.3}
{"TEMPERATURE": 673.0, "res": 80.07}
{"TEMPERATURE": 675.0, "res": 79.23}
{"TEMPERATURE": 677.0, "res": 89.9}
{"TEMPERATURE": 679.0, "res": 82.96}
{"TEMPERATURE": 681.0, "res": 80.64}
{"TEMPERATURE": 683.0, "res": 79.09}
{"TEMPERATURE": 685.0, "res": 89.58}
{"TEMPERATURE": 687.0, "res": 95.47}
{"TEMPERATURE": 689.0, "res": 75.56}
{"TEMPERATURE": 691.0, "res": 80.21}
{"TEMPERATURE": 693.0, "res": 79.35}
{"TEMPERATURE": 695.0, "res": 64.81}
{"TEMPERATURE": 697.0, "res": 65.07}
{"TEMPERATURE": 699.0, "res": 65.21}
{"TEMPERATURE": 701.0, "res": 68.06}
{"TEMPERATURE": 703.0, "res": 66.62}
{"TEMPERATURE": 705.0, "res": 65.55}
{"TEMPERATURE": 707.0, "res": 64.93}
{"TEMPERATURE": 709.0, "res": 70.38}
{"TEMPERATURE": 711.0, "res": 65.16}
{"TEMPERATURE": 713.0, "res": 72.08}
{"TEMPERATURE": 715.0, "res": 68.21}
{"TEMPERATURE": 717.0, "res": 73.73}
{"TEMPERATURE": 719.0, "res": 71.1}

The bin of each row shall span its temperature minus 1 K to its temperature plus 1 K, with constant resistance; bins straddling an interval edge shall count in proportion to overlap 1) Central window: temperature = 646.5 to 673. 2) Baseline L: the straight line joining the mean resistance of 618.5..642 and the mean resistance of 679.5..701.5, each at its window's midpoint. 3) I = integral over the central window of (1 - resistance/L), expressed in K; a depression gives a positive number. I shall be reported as 2.2 K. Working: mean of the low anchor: 85.3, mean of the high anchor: 77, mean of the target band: 74.4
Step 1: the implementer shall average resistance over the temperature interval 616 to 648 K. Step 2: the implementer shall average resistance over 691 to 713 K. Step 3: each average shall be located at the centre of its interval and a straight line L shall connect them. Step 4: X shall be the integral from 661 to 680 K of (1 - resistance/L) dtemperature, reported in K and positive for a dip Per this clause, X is -0.7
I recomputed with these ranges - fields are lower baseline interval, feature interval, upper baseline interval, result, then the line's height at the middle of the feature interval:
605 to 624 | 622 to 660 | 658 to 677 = -1.99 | 76.6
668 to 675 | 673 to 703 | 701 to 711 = -2.20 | 72.4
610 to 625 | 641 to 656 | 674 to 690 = 1.02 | 82.5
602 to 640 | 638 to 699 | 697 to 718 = -3.31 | 73.7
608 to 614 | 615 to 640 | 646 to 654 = -2.51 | 76.5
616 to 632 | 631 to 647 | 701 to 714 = -0.69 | 80.5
